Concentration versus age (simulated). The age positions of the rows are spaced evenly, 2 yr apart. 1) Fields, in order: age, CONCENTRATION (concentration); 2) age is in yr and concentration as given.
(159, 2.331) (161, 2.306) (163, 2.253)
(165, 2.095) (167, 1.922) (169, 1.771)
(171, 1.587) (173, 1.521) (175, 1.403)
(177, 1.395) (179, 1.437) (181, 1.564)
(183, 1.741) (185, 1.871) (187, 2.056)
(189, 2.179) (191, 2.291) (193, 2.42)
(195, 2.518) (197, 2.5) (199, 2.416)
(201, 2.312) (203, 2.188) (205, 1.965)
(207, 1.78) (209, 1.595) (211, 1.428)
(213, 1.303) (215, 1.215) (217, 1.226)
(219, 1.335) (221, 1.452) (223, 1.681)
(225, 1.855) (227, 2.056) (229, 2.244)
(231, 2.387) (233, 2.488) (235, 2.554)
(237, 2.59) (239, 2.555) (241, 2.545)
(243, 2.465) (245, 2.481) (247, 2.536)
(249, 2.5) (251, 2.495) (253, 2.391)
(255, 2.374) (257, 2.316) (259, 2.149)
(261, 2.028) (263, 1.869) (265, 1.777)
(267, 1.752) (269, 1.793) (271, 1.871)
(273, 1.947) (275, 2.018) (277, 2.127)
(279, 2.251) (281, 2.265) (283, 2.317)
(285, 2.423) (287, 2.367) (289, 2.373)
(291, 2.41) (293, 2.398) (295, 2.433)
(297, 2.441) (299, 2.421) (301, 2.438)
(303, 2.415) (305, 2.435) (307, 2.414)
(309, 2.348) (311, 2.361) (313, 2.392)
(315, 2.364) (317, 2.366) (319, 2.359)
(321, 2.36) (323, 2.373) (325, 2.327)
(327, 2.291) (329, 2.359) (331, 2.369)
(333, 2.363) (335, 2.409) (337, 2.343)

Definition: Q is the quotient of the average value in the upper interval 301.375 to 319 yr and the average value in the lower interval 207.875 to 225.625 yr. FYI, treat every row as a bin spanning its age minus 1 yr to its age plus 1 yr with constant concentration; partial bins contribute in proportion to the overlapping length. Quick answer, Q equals 1.65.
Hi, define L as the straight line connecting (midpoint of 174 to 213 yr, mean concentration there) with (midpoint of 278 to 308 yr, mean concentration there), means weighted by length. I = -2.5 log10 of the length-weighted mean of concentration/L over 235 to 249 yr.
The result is -0.17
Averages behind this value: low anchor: 1.93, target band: 2.53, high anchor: 2.39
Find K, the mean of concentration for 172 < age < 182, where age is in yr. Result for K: 1.46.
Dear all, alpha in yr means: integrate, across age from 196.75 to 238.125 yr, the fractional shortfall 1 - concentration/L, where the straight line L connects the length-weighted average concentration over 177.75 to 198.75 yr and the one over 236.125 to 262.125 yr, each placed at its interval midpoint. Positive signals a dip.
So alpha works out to 5.7 yr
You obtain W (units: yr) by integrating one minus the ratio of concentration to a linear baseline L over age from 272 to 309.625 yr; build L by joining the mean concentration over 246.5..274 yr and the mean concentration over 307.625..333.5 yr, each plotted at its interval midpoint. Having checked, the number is -1.4 yr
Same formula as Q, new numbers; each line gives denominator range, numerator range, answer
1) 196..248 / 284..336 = 1.17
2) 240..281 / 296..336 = 1.09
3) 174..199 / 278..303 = 1.21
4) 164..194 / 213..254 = 1.17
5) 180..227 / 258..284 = 1.08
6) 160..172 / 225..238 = 1.18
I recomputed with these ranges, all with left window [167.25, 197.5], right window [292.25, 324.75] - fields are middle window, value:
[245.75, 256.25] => -0.14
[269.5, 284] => 0.08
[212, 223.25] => 0.44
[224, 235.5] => -0.09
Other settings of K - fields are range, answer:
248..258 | 2.42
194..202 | 2.44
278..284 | 2.28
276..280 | 2.19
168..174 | 1.63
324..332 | 2.34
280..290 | 2.35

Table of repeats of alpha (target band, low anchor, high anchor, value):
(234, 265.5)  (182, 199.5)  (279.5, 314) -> -0.68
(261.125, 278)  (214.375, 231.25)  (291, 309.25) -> 1.84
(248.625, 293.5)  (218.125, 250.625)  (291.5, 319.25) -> 2.84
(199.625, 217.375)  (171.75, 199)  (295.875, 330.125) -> 2.73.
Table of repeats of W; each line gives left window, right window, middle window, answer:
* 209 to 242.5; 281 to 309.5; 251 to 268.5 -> 0.46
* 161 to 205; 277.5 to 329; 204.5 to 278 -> 4.80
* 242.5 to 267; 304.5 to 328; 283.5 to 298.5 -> -0.54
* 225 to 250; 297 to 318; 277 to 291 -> 0.49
